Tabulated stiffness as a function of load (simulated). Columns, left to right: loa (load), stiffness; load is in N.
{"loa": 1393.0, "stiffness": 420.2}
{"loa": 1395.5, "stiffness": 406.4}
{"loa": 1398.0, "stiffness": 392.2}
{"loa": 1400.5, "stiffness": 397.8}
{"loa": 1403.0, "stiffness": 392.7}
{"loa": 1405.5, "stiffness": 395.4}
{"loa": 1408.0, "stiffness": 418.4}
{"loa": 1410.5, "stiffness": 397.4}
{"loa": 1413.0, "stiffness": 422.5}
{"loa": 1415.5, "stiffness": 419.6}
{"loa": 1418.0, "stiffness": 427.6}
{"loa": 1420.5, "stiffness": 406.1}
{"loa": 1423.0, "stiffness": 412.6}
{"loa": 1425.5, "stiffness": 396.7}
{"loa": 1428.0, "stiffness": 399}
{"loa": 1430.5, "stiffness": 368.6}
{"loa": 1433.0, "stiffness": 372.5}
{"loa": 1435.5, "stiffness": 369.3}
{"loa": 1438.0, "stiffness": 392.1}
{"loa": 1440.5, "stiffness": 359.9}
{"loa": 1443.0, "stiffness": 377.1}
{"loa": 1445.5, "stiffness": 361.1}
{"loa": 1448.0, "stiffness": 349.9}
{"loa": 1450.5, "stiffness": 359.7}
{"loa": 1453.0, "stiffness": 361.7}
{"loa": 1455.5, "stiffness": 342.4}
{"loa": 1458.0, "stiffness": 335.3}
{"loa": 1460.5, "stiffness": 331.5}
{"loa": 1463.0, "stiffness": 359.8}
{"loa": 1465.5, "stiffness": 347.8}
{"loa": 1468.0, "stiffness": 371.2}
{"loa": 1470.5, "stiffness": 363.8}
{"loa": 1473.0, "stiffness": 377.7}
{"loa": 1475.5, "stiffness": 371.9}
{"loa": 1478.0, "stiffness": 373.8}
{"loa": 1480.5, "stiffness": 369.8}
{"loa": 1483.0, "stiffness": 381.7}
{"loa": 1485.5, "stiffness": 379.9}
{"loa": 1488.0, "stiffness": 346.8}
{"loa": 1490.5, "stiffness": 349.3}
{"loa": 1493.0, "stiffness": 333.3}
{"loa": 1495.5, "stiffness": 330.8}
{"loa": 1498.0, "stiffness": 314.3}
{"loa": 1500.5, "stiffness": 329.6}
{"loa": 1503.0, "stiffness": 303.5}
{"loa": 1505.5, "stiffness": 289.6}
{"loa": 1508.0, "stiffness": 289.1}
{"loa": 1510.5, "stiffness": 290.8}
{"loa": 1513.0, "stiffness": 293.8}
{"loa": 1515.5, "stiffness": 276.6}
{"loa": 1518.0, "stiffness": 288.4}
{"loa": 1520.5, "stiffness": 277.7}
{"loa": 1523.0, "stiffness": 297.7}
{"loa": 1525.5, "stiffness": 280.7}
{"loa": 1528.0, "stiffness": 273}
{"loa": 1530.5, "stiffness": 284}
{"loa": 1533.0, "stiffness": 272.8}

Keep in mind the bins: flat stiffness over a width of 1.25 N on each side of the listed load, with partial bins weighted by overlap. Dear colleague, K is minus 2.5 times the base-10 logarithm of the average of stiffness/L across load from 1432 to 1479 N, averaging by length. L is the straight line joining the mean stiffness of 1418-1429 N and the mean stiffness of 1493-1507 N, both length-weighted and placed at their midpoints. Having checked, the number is 0.02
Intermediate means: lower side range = 406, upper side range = 315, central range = 362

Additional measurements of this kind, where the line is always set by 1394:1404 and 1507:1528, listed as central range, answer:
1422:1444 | -0.05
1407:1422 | -0.09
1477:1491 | -0.16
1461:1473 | -0.08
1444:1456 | -0.02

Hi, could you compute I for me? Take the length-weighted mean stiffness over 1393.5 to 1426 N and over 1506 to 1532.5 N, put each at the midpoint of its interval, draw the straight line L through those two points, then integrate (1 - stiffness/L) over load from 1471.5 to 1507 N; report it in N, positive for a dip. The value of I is -3.0 N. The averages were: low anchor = 407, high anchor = 285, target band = 346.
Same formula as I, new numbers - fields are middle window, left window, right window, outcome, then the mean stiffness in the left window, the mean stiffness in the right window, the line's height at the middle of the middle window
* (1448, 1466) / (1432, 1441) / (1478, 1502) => 0.8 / 375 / 349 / 365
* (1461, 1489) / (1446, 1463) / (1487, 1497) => -1.9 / 348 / 339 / 343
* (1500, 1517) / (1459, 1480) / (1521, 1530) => 0.7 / 362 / 283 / 307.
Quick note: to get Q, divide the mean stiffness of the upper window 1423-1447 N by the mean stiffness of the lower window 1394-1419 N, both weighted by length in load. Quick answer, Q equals 0.9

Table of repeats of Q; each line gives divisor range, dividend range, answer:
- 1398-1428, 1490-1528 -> 0.74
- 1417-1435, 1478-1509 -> 0.85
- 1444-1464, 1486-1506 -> 0.94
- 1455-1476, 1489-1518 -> 0.87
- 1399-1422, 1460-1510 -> 0.84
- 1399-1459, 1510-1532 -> 0.74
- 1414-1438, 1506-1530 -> 0.72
